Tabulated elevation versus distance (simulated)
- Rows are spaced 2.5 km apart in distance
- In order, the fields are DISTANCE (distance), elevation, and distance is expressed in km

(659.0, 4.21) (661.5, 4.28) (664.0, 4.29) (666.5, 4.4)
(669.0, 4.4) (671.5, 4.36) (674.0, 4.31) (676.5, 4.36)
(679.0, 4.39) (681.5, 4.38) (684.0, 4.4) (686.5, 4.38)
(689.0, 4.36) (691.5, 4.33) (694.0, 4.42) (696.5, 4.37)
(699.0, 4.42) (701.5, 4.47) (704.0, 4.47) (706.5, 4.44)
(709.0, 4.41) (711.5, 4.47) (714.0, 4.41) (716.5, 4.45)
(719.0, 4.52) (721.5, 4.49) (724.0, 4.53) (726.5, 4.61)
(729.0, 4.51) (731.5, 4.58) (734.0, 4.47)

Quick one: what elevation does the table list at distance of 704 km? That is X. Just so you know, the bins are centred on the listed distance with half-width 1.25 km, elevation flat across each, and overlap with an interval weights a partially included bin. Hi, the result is 4.47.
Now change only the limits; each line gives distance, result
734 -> 4.47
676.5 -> 4.36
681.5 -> 4.38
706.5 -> 4.44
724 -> 4.53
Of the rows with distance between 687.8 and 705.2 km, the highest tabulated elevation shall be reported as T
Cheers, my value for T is 4.47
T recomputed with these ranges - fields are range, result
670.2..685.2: 4.4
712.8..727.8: 4.61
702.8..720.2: 4.52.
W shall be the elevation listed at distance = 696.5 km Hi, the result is 4.37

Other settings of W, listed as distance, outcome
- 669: 4.4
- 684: 4.4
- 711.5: 4.47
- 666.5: 4.4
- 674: 4.31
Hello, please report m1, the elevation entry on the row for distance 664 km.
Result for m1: 4.29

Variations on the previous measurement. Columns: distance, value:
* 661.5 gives 4.28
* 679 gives 4.39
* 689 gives 4.36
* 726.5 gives 4.61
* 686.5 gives 4.38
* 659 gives 4.21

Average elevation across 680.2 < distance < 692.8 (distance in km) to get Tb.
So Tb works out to 4.37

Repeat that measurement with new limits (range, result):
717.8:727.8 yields 4.54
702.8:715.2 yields 4.44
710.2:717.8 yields 4.44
